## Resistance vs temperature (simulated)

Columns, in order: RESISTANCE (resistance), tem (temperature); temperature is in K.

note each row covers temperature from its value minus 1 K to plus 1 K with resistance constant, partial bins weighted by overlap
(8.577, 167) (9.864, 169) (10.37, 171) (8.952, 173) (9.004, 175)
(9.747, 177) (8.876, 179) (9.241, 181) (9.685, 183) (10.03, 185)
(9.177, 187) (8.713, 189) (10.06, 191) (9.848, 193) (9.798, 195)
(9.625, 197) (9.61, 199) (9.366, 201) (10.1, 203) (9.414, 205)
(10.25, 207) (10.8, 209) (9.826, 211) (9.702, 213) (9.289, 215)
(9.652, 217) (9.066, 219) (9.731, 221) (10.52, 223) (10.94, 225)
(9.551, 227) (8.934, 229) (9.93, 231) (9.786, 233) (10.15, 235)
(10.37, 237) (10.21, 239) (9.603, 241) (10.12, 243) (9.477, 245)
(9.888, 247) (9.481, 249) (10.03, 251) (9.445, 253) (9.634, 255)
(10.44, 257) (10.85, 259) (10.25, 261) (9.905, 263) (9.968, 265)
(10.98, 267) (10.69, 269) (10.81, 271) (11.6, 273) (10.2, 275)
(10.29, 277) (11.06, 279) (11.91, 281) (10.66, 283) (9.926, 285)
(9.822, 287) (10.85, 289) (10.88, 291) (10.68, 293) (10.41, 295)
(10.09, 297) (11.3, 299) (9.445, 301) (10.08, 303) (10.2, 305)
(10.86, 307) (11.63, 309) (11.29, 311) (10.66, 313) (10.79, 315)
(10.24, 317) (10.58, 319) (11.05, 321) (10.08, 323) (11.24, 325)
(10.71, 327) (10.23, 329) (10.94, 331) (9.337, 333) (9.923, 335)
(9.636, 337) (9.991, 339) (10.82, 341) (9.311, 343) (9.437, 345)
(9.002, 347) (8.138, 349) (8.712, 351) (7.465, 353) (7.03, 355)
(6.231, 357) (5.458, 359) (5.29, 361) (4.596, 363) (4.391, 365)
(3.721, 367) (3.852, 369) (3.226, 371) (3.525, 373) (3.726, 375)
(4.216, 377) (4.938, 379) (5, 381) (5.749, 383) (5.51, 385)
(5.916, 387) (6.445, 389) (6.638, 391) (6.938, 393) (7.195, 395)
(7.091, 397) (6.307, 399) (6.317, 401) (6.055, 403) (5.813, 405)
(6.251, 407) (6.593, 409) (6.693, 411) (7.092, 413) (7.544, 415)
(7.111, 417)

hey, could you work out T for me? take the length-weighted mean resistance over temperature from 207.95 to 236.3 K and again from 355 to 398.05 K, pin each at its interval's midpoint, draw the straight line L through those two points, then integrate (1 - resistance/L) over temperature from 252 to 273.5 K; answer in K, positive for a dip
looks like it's -4.4 K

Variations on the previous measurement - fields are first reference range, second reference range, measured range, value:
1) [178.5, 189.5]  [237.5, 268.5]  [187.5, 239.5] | -0.9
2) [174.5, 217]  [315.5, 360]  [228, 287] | -4.4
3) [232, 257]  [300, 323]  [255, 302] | -1.4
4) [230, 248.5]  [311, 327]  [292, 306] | 0.3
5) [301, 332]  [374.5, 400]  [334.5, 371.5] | 5.2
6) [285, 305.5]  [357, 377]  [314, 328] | -4.3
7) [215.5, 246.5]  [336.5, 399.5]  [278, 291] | -3.4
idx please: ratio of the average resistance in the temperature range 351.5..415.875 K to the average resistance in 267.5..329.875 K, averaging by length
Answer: 0.5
